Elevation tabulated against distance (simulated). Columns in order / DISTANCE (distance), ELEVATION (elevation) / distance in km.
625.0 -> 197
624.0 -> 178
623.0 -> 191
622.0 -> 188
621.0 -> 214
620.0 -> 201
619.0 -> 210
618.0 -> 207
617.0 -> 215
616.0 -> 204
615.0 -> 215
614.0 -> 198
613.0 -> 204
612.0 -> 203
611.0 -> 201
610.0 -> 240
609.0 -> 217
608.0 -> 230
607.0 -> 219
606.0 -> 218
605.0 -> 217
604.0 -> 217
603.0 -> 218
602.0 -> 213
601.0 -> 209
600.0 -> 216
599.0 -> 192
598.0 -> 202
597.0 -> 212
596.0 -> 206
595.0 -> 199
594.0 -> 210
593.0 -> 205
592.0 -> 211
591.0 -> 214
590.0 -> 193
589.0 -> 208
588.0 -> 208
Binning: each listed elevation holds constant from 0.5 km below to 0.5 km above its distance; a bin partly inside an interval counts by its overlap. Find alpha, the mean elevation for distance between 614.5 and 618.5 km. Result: 210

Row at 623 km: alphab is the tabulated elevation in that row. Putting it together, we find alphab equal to 191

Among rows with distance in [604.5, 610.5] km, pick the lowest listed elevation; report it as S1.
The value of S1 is 217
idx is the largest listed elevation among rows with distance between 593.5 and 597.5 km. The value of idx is 212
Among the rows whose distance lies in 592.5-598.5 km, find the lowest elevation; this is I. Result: 199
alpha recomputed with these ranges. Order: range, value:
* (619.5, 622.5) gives 201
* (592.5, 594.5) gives 208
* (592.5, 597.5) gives 206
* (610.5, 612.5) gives 202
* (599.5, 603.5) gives 214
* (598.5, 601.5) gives 206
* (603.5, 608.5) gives 220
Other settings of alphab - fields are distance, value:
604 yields 217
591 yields 214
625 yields 197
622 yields 188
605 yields 217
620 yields 201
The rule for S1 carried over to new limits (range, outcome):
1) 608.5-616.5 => 198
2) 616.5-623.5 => 188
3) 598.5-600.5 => 192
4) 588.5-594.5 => 193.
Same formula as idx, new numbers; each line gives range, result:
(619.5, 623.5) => 214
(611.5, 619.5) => 215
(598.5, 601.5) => 216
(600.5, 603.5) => 218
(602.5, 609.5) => 230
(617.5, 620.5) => 210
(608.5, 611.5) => 240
